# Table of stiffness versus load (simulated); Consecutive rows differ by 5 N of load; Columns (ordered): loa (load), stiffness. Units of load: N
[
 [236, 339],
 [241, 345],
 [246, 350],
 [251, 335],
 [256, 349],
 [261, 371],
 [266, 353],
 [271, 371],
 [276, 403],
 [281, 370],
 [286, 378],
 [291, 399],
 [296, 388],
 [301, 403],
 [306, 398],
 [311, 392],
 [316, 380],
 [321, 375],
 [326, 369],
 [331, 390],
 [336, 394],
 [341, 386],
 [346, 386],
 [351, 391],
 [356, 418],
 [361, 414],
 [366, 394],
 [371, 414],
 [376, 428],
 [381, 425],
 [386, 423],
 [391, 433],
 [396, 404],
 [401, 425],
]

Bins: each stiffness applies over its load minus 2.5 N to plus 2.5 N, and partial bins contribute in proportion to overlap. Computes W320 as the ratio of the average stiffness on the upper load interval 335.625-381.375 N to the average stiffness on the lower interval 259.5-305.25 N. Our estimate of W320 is 1.1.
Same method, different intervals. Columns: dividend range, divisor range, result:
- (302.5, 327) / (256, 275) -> 1.05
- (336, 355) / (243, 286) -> 1.08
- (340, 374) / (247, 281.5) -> 1.10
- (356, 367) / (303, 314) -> 1.04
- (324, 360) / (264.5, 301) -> 1.02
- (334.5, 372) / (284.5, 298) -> 1.03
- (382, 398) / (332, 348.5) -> 1.08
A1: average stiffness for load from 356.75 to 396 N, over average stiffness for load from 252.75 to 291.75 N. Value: 1.1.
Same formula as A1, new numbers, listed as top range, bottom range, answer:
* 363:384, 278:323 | 1.07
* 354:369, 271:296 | 1.06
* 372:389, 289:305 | 1.07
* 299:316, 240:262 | 1.13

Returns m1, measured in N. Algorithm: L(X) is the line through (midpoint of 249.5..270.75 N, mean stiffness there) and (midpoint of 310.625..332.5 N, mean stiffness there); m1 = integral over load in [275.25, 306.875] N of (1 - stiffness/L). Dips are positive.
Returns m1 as -1.97 N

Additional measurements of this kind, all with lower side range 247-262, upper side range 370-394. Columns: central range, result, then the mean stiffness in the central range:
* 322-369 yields 1.2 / 393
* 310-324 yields 0.2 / 381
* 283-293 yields -0.5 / 387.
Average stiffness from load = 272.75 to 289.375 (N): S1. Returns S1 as 384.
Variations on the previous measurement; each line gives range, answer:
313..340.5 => 382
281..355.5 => 388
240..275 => 356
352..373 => 409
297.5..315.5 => 395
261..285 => 374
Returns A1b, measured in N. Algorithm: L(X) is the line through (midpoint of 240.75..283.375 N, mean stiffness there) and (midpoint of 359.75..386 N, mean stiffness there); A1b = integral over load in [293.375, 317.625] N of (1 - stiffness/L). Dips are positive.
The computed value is -0.6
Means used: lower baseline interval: 362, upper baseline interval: 416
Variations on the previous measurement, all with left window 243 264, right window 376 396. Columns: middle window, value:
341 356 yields 0.4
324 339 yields 0.4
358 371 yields 0.2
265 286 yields -0.7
